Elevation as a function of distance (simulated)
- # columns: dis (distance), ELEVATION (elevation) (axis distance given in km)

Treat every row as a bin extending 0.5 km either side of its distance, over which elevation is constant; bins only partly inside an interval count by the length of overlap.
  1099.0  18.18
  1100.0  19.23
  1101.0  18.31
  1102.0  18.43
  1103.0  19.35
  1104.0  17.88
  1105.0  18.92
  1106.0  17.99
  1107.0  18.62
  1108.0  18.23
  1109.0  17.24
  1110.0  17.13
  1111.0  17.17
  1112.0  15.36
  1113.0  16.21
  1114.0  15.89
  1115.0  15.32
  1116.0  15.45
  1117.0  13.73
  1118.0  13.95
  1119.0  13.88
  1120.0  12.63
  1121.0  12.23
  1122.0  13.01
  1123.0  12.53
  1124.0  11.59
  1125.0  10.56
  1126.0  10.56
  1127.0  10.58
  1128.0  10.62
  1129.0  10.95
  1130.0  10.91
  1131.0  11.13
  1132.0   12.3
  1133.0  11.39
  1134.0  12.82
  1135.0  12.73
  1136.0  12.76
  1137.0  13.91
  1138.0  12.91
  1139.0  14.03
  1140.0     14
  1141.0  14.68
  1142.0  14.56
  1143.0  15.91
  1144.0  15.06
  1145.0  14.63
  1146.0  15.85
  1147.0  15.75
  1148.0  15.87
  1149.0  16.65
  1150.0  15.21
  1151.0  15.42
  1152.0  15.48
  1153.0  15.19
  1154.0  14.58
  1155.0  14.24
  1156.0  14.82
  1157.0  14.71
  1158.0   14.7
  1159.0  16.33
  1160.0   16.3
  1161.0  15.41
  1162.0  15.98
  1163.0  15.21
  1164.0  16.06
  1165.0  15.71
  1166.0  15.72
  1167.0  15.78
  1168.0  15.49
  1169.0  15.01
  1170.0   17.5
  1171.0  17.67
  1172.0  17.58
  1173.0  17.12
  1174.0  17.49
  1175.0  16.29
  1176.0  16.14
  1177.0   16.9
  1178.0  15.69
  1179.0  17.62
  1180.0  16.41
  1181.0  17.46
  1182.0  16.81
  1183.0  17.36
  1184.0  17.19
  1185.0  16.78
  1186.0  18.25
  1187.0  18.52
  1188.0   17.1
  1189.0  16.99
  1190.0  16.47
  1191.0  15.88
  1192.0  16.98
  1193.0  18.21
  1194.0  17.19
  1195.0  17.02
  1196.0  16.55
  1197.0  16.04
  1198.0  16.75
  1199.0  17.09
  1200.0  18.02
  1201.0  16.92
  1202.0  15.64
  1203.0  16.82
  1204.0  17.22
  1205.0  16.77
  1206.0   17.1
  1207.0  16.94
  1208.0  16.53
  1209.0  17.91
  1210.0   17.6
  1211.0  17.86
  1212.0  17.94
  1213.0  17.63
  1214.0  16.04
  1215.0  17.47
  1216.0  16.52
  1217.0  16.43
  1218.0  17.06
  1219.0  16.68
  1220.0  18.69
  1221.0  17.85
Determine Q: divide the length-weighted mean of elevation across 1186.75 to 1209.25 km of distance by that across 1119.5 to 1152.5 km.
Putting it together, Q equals 1.27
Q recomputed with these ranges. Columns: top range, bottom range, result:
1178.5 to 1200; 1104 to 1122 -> 1.08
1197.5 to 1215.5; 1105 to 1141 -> 1.24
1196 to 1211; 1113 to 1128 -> 1.30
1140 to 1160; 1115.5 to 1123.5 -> 1.14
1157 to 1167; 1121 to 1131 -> 1.39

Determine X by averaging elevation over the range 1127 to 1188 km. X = 15.2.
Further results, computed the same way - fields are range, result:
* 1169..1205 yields 17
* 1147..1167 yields 15.5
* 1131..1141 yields 13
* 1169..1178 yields 16.9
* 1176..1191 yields 17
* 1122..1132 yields 11.2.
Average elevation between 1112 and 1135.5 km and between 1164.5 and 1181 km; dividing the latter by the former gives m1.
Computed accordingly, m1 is 1.3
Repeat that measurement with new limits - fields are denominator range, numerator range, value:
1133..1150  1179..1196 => 1.19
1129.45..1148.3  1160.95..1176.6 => 1.19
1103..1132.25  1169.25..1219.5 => 1.19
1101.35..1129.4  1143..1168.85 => 1.04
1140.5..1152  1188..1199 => 1.09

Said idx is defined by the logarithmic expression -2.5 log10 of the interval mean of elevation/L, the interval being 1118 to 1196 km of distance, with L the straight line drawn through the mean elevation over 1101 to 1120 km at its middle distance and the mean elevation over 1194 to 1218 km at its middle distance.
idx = 0.12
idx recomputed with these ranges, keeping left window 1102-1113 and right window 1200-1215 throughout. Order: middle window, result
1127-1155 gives 0.256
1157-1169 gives 0.116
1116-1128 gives 0.387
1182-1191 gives 0.001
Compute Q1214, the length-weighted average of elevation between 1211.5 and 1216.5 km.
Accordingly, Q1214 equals 17.1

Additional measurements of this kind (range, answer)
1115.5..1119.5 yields 14.3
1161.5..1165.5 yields 15.7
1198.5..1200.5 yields 17.6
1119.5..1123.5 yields 12.6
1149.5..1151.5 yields 15.3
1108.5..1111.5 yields 17.2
